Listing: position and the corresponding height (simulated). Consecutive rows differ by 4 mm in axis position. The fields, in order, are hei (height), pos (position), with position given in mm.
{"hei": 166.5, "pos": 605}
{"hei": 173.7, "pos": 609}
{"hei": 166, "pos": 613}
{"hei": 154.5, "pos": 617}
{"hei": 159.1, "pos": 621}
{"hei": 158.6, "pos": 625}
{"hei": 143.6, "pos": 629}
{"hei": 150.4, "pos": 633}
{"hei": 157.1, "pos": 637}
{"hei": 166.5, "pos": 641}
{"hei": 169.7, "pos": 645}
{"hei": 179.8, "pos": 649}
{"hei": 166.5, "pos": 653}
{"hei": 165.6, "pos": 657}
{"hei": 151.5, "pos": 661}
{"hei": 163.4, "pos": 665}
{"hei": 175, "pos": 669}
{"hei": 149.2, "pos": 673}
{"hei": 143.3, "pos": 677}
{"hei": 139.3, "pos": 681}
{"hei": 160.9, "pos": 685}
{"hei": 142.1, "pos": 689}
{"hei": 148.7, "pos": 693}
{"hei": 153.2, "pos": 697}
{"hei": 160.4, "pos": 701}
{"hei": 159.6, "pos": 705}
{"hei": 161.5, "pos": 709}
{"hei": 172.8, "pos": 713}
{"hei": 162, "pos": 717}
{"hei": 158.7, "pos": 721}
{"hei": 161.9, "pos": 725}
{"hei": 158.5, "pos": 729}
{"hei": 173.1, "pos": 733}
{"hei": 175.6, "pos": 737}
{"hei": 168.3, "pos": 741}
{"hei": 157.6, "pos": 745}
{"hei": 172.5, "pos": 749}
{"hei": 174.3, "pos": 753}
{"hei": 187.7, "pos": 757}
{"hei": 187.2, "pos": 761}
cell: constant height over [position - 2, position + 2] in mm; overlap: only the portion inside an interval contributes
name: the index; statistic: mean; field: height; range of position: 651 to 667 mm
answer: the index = 162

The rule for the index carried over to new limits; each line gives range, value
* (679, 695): 148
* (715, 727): 161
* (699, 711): 160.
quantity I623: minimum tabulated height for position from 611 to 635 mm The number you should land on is 143.6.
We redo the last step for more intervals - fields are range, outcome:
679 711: 139.3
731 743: 168.3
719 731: 158.5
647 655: 166.5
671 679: 143.3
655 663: 151.5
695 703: 153.2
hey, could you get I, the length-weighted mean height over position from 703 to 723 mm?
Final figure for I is 163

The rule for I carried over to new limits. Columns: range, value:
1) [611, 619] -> 160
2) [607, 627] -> 162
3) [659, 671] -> 163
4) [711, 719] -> 167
